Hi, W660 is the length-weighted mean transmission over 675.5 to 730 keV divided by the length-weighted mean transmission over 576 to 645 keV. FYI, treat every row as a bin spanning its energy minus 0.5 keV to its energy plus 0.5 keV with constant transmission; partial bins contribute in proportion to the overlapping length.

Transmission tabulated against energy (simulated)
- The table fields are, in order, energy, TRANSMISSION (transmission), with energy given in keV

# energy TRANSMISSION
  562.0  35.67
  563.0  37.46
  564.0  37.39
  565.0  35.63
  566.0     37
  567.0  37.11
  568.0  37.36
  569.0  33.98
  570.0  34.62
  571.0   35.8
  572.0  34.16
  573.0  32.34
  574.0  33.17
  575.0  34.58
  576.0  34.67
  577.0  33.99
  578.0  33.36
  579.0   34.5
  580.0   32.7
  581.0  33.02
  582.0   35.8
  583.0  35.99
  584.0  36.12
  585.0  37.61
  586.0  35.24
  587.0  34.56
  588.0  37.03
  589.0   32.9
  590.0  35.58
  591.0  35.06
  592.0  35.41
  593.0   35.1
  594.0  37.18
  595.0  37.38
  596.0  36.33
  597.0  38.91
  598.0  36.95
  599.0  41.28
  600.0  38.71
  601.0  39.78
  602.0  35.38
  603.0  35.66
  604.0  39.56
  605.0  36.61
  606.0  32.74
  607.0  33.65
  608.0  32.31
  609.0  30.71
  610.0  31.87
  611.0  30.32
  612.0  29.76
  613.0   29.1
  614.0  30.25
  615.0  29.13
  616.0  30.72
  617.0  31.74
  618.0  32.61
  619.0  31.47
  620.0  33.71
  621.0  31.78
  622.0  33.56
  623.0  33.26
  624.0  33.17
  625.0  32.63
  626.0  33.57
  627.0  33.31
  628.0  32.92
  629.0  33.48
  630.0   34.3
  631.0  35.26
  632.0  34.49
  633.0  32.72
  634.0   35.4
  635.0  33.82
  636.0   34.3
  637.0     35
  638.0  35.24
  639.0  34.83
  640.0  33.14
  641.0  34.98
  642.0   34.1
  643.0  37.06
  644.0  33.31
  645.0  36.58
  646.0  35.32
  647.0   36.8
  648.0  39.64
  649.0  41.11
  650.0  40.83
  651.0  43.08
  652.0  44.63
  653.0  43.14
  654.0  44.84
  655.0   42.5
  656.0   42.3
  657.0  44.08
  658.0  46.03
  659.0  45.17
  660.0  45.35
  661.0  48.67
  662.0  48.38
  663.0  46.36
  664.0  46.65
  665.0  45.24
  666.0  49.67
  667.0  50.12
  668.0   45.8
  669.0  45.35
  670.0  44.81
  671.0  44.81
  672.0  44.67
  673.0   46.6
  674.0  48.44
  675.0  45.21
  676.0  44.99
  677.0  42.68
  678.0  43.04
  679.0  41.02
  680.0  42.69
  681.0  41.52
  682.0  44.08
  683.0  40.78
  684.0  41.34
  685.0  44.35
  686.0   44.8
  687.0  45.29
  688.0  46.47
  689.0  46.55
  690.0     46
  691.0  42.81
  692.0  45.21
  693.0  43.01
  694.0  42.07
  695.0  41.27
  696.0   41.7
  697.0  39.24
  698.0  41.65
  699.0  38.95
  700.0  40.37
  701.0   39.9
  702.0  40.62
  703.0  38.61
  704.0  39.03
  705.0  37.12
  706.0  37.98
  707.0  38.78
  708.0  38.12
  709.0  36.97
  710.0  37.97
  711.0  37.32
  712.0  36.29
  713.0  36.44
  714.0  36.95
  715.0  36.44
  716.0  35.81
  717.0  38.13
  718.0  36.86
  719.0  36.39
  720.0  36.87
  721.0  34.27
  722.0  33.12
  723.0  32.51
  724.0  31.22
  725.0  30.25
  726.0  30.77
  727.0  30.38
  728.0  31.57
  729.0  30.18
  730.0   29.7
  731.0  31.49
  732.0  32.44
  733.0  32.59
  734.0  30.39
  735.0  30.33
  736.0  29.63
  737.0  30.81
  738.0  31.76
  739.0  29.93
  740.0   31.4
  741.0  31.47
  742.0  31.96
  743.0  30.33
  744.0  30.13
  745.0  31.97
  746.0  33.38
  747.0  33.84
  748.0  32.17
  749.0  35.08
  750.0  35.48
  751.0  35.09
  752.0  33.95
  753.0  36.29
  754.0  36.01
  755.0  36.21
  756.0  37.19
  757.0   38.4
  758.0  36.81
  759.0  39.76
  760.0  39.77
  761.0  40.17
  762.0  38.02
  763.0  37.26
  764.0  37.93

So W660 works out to 1.1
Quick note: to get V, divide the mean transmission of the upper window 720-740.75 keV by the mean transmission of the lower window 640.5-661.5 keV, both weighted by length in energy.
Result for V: 0.8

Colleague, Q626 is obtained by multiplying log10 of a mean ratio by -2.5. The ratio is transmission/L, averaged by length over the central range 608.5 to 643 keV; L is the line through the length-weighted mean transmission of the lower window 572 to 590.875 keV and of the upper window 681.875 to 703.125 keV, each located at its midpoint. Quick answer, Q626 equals 0.15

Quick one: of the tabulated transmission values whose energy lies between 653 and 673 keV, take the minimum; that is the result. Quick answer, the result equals 42.3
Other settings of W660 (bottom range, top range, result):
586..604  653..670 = 1.25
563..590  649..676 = 1.29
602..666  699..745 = 0.93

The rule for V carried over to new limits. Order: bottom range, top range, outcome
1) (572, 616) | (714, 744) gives 0.94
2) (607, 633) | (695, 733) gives 1.12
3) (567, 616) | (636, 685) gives 1.22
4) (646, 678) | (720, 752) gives 0.72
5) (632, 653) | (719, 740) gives 0.86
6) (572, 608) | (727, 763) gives 0.94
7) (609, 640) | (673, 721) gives 1.25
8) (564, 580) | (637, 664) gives 1.17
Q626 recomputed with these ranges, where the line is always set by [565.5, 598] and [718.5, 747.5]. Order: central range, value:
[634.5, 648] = -0.04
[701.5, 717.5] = -0.17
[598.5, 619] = 0.04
